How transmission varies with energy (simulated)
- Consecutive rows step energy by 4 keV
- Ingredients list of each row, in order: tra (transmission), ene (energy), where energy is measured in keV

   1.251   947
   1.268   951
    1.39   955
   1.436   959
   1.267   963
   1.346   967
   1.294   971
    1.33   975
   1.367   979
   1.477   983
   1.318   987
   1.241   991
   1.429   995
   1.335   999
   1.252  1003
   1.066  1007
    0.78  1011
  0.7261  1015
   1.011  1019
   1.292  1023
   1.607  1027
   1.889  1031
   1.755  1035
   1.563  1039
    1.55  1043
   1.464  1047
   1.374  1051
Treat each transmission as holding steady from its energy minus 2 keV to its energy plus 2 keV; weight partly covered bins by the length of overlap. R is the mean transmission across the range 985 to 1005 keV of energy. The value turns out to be 1.31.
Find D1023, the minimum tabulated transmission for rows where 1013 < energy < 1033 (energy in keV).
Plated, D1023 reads 0.7261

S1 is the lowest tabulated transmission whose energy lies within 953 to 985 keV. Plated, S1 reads 1.267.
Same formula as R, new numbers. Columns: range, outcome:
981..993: 1.35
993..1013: 1.17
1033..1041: 1.66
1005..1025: 0.975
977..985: 1.42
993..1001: 1.38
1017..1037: 1.51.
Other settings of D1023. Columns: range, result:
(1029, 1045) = 1.55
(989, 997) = 1.241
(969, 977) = 1.294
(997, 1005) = 1.252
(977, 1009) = 1.066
